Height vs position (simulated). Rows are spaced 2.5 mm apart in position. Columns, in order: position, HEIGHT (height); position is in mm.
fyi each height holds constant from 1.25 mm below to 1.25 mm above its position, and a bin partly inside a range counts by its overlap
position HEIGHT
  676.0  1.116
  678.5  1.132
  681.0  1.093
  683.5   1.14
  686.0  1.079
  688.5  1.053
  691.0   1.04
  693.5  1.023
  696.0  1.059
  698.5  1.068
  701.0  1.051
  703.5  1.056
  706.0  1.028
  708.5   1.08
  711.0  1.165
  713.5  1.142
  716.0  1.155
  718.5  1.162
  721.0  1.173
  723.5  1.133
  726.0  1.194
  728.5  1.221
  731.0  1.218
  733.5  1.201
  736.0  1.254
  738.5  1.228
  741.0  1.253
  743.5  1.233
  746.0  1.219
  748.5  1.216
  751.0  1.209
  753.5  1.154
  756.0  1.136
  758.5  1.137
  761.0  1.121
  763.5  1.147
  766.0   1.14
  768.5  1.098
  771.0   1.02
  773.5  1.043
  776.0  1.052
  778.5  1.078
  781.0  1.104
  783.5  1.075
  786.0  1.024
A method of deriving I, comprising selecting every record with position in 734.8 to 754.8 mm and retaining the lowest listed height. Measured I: 1.154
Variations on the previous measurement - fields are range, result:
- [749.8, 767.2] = 1.121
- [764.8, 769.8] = 1.098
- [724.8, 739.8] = 1.194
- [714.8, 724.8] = 1.133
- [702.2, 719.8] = 1.028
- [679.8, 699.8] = 1.023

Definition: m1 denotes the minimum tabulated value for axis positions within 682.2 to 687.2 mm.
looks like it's 1.079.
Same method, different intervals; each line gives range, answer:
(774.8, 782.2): 1.052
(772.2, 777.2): 1.043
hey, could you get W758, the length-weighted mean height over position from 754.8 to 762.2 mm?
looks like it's 1.13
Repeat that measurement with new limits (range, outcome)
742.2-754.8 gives 1.21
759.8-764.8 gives 1.13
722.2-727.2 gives 1.16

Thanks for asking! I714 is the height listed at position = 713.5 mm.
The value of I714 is 1.142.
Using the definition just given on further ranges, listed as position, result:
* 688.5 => 1.053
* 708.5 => 1.08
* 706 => 1.028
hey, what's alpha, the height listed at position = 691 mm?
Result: 1.04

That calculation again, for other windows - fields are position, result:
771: 1.02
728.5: 1.221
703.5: 1.056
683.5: 1.14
